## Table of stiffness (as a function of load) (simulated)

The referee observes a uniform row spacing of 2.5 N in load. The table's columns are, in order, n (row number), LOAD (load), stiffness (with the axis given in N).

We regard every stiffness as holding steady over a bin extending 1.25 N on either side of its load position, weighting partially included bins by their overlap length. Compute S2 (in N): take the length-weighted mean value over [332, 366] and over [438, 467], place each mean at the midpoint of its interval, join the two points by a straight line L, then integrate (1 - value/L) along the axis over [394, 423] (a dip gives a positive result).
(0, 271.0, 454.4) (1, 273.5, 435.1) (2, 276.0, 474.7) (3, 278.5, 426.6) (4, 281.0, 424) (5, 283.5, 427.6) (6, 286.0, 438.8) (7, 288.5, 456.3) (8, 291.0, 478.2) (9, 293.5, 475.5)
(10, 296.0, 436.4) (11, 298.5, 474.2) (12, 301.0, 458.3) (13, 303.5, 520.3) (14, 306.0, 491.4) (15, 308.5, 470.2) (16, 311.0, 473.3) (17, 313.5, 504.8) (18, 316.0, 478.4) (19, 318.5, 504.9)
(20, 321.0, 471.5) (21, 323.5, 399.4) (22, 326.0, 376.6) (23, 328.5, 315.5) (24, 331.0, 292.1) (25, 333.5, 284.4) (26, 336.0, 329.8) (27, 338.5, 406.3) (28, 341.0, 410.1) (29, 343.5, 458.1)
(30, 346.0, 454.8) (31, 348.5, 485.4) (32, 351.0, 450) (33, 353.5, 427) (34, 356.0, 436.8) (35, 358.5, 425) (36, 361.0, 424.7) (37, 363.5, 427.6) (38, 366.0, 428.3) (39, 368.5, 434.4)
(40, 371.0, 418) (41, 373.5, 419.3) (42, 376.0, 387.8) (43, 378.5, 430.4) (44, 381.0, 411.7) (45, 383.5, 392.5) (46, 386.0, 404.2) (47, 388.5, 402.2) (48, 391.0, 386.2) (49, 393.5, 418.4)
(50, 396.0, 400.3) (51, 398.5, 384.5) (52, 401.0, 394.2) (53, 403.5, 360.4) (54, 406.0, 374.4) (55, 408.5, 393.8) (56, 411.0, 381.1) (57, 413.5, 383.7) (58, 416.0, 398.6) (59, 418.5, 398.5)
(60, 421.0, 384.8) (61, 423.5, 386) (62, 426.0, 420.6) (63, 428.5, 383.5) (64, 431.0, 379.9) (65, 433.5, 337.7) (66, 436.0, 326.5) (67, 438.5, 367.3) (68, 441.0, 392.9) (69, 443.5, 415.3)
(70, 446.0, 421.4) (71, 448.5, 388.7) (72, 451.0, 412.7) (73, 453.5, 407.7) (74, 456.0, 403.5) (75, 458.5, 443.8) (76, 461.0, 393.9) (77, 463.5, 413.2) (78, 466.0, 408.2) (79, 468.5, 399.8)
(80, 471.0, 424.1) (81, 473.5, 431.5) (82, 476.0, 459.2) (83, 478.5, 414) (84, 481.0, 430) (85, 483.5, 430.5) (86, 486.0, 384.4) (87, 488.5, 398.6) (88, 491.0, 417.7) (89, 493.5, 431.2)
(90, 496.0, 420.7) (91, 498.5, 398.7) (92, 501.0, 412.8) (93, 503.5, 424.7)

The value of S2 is 1.6 N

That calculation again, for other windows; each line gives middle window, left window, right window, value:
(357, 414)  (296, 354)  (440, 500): 2.8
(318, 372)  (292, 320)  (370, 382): 3.8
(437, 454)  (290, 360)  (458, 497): 0.9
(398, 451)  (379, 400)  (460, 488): 2.9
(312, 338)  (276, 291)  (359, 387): 2.0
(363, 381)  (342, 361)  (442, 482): 0.8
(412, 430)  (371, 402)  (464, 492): 0.7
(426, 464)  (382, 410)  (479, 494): 1.1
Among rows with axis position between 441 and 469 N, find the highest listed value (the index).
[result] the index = 443.8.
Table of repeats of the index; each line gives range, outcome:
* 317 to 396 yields 504.9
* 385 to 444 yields 420.6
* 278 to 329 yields 520.3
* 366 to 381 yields 434.4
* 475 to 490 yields 459.2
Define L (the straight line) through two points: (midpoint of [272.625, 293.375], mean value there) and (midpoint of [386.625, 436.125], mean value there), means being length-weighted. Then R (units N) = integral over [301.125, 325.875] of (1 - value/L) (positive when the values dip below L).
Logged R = -2.3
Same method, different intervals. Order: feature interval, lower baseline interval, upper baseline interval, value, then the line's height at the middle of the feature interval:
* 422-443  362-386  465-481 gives 2.2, 421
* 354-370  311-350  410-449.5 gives -1.0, 405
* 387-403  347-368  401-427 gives 0.4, 405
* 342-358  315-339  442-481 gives -2.5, 390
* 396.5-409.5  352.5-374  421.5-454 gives 0.8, 406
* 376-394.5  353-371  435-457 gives 0.6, 419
